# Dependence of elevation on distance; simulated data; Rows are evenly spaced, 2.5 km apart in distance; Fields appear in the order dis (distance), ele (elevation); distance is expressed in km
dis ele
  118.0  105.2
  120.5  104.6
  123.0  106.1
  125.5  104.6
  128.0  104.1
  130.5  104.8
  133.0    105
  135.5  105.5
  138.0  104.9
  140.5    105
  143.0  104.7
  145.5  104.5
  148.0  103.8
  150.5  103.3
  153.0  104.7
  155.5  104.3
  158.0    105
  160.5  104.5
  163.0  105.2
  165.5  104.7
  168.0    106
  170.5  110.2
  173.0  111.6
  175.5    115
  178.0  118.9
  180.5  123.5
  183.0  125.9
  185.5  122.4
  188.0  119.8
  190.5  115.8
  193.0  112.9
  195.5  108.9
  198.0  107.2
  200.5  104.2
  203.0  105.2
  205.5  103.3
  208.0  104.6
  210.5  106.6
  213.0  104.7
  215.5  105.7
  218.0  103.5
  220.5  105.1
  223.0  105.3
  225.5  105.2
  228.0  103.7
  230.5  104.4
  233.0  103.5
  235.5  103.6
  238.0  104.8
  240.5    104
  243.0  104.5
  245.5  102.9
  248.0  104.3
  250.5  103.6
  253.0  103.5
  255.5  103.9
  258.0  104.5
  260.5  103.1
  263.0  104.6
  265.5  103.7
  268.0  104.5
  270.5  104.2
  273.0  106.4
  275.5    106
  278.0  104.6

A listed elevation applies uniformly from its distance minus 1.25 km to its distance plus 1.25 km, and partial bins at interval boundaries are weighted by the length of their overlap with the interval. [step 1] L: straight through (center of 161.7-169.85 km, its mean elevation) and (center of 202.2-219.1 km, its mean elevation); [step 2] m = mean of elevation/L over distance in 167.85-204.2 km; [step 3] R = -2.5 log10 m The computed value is -0.09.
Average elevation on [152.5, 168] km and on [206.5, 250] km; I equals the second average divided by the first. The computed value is 1.0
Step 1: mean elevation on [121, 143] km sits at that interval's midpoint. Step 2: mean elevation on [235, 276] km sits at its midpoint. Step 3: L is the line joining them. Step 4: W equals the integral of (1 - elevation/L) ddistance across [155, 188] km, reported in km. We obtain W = -2.5 km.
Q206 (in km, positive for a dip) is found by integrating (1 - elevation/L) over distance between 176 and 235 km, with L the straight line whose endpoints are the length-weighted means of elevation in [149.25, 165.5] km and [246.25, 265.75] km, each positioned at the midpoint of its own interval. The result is -3.0 km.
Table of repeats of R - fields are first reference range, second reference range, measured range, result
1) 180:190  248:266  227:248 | 0.050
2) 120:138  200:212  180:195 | -0.140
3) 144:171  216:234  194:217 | -0.011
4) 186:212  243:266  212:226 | 0.024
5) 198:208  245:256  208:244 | -0.005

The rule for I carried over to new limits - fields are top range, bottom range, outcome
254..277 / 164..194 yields 0.91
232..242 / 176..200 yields 0.89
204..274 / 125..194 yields 0.95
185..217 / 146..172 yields 1.04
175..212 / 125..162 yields 1.08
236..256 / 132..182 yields 0.97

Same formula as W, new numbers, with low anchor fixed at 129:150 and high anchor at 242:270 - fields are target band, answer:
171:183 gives -1.52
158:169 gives -0.05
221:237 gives -0.03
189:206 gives -0.70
